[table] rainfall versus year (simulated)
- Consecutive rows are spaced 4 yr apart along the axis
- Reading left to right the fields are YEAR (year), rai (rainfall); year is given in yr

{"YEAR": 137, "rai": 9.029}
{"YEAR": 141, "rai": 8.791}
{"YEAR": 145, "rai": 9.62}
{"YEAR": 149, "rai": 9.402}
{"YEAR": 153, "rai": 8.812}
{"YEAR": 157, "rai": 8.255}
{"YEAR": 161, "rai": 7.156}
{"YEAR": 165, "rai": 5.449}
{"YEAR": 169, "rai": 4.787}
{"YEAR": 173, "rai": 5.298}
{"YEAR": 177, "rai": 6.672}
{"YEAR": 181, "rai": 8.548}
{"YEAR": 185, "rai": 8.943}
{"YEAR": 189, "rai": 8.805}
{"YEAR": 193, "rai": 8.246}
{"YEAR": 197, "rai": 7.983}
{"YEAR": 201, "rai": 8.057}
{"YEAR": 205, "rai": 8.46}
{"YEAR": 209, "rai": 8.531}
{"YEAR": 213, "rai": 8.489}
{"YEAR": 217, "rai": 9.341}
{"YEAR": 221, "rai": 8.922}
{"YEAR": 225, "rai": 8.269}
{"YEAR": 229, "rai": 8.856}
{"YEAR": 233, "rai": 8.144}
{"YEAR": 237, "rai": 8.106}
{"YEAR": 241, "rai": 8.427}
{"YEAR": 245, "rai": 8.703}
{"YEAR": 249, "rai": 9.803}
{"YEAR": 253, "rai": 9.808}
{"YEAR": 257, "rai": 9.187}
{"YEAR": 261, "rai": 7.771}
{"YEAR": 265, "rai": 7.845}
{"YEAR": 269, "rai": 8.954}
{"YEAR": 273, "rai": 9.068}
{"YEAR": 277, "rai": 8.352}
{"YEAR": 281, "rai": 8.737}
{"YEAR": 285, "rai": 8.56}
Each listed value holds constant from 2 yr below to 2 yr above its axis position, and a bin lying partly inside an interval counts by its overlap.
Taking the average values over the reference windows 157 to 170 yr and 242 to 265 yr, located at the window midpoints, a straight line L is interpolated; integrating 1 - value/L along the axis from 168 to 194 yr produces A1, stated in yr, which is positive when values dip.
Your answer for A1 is -2.23 yr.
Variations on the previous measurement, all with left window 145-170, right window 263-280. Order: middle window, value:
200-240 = -2.0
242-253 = -1.2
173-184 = 0.7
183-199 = -1.2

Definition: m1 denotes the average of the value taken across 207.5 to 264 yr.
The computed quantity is 8.73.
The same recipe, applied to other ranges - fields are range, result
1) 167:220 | 7.88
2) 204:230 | 8.7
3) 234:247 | 8.39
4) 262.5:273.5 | 8.52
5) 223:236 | 8.4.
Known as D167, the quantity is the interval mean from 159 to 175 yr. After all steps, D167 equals 5.67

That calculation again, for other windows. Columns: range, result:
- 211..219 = 8.91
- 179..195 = 8.64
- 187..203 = 8.27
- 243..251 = 9.25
